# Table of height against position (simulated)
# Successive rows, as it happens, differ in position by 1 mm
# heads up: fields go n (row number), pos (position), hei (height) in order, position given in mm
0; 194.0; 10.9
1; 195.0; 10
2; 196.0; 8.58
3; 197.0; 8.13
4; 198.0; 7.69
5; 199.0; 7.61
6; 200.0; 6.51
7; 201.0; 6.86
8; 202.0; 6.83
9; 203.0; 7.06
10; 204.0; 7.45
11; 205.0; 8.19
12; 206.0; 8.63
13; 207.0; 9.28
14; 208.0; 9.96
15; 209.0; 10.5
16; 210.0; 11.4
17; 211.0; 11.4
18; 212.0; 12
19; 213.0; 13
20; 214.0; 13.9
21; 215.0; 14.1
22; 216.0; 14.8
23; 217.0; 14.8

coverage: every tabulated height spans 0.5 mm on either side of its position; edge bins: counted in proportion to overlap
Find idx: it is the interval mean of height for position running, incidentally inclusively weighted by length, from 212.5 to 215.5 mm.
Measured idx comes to 13.7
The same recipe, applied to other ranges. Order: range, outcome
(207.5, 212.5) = 11.1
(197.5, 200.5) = 7.27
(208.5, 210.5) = 10.9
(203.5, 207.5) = 8.39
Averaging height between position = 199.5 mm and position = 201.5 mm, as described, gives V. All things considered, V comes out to 6.69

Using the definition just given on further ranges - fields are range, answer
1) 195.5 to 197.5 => 8.36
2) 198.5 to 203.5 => 6.97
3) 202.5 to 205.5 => 7.57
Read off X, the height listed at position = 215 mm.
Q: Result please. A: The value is 14.1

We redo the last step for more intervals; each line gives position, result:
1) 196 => 8.58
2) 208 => 9.96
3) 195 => 10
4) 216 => 14.8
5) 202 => 6.83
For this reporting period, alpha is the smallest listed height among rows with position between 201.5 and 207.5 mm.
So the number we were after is 6.83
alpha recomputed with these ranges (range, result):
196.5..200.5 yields 6.51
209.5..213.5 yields 11.4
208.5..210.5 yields 10.5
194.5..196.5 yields 8.58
